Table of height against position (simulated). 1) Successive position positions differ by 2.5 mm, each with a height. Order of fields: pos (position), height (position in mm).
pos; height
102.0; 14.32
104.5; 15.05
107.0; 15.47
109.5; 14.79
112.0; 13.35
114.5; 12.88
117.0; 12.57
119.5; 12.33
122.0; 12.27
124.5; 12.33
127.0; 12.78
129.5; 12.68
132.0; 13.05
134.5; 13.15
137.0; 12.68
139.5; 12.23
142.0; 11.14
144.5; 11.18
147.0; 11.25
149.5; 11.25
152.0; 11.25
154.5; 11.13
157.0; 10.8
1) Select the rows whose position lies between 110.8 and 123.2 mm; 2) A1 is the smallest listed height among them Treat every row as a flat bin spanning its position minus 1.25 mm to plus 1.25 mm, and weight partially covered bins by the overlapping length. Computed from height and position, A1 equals 12.27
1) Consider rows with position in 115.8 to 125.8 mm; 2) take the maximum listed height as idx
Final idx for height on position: 12.57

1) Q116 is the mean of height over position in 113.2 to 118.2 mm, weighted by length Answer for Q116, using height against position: 12.7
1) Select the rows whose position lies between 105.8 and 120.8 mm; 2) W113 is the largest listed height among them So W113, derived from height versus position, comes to 15.47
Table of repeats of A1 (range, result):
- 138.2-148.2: 11.14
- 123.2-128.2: 12.33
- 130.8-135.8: 13.05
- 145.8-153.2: 11.25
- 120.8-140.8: 12.23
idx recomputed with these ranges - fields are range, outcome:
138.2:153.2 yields 12.23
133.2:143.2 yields 13.15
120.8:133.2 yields 13.05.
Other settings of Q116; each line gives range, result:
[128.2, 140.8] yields 12.8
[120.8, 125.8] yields 12.3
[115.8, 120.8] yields 12.4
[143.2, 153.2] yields 11.2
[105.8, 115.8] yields 14.1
